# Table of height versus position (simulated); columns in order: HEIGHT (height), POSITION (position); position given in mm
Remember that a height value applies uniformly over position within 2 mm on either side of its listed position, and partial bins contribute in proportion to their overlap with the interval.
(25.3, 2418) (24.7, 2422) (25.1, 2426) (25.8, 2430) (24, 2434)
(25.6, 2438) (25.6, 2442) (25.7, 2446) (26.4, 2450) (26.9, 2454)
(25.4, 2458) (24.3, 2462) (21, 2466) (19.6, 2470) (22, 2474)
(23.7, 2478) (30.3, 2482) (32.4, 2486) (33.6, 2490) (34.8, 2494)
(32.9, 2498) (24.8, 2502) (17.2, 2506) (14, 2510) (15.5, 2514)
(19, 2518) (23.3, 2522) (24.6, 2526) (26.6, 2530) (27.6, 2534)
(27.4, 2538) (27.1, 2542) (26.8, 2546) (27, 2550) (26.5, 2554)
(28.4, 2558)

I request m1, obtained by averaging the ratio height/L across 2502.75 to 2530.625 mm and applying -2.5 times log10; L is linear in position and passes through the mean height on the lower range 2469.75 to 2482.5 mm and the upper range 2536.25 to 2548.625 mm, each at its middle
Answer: 0.28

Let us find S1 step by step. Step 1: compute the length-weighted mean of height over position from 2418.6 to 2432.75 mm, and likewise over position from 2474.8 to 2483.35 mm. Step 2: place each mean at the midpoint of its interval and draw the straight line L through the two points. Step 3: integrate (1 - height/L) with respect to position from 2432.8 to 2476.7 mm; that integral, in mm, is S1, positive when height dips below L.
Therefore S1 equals 2.40 mm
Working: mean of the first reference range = 25.1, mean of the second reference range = 26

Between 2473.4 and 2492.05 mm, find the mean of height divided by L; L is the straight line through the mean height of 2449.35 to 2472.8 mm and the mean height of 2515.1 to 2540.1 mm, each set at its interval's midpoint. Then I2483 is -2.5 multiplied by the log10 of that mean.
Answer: -0.20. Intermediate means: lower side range 23.7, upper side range 24.4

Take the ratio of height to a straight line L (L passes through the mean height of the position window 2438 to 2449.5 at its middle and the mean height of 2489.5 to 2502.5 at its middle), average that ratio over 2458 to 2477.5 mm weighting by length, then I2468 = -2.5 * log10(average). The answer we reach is 0.27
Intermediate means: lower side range 25.7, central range 22.3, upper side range 32.1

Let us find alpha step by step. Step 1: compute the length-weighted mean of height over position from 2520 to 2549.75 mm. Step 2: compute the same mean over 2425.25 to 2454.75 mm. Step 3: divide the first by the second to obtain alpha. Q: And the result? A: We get 1.03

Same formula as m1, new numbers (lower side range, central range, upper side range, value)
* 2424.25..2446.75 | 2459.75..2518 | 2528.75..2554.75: 0.069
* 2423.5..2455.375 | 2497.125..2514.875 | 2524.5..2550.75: 0.275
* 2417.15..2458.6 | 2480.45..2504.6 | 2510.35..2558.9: -0.240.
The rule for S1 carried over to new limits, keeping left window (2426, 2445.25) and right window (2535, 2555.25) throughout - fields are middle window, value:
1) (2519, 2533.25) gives 1.1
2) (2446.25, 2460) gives -0.3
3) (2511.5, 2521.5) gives 3.2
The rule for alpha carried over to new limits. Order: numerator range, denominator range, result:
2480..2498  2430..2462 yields 1.28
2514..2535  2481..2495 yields 0.71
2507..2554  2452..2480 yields 1.01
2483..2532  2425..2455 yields 0.98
